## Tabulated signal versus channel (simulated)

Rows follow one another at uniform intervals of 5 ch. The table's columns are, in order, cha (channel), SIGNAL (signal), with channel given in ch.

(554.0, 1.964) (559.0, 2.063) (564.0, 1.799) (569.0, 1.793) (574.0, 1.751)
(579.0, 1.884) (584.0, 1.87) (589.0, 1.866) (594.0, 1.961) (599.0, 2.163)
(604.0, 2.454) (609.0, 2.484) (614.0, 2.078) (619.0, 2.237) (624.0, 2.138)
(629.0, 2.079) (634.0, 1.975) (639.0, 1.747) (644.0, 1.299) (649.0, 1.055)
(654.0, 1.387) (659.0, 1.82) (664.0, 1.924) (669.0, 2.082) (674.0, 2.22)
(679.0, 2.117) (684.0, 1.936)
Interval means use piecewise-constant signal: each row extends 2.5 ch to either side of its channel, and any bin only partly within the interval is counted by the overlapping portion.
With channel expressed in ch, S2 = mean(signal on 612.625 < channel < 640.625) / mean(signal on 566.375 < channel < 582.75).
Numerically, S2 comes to 1.1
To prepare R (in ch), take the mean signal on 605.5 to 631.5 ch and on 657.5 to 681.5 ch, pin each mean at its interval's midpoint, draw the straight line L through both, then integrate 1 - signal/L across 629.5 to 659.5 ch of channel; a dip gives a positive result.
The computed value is 8.0 ch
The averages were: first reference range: 2.21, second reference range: 2.04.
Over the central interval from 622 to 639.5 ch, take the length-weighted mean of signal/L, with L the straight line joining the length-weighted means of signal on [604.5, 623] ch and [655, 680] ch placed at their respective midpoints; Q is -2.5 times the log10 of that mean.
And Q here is 0.09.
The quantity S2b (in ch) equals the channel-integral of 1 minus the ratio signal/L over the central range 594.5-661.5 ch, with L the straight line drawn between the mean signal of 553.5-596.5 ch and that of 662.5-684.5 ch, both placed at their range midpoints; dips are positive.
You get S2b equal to 2.0 ch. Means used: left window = 1.88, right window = 2.07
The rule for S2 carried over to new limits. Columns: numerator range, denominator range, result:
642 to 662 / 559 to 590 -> 0.76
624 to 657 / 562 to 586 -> 0.90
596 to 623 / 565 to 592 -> 1.24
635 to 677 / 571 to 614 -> 0.83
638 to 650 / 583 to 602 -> 0.68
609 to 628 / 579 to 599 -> 1.13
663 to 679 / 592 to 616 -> 0.94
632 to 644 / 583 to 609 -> 0.82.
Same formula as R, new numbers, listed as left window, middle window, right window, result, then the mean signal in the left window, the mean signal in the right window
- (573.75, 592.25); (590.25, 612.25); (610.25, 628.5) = -2.41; 1.86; 2.17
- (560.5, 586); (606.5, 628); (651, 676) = -4.41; 1.83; 1.86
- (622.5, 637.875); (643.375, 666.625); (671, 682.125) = 6.45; 2.03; 2.15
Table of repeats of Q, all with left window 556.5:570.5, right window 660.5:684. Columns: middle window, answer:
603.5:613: -0.225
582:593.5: 0.026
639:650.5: 0.466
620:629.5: -0.079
